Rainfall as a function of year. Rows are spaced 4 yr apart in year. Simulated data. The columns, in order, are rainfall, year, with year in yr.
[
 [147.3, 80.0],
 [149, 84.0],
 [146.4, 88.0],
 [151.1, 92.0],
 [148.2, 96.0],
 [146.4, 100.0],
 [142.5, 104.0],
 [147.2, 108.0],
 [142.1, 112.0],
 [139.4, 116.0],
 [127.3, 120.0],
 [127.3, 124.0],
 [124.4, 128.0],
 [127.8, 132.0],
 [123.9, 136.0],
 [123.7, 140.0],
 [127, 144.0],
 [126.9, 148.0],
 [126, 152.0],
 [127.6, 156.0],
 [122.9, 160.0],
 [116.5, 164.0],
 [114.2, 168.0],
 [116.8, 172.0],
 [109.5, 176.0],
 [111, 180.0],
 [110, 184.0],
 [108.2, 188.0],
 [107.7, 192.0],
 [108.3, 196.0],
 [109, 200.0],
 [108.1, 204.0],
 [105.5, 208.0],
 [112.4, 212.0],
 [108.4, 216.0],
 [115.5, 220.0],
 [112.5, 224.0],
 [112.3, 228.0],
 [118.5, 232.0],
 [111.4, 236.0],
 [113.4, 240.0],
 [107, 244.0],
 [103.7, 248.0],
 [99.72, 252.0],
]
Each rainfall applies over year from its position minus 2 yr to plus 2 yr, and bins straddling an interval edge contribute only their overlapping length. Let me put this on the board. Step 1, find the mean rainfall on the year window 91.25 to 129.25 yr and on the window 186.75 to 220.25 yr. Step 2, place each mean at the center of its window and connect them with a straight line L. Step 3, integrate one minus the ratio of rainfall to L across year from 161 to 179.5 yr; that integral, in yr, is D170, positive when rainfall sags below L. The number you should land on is 0.8 yr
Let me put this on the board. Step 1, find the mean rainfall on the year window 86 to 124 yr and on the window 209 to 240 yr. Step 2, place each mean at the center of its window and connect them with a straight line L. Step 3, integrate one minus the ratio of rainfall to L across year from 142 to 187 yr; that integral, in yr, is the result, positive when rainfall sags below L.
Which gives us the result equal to 3.2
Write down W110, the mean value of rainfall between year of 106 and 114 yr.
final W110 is 145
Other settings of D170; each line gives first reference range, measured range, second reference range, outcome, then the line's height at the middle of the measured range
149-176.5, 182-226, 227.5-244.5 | 2.42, 116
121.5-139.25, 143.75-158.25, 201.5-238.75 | -0.51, 122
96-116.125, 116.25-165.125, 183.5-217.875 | 2.00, 131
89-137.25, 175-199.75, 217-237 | 2.65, 122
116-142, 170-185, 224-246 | 1.04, 120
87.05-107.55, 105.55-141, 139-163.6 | 1.24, 136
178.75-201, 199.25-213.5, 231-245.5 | 0.20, 110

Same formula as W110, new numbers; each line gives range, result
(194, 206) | 108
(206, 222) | 110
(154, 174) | 120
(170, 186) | 112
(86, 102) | 148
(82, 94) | 149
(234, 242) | 112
